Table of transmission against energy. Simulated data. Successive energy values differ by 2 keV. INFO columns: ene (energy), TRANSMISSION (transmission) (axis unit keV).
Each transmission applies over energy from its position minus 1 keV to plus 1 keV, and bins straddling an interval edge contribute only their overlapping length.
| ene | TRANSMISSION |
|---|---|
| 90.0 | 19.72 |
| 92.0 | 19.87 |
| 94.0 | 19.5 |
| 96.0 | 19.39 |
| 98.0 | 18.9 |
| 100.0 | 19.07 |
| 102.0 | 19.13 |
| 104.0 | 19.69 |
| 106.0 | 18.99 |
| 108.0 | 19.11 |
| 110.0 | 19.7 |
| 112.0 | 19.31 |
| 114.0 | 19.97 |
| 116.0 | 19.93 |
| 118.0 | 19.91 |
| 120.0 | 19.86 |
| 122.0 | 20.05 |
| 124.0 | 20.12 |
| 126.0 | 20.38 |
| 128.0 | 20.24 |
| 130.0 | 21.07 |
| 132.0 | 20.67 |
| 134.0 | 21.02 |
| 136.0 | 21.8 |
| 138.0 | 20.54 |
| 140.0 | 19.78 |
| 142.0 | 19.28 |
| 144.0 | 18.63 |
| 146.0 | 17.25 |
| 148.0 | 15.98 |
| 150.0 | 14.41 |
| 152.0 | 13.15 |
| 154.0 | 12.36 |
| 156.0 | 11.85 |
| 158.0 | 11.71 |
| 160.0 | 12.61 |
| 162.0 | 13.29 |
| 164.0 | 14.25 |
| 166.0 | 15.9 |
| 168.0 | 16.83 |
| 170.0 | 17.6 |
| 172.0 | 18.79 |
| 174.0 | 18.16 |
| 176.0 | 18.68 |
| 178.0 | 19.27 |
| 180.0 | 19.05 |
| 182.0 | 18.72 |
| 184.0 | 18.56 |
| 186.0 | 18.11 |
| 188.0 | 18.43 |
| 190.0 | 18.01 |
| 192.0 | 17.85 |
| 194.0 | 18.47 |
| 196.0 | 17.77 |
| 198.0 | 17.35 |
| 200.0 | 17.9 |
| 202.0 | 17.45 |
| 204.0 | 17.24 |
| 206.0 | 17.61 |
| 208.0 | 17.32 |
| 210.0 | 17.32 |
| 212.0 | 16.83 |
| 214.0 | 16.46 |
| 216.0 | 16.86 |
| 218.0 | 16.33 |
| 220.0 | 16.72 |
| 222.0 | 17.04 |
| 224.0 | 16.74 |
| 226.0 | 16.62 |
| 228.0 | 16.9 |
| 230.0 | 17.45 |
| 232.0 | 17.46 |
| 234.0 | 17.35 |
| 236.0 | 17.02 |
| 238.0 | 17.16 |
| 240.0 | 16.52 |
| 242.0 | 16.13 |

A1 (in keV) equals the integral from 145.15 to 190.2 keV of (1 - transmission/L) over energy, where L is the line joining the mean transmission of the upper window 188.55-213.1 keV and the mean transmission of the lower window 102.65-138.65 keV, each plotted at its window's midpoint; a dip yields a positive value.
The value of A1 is 5.8 keV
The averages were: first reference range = 20.1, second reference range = 17.6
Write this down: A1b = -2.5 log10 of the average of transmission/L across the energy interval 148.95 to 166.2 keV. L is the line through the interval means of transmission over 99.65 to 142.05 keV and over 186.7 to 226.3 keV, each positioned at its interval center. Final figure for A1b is 0.39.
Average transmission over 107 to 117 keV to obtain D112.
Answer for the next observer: 19.6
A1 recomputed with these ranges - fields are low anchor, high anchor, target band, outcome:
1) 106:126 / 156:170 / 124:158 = -2.0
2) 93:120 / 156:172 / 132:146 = -2.7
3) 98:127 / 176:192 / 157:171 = 3.2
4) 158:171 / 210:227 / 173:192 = -3.8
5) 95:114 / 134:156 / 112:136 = -2.7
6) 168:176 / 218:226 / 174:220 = -1.0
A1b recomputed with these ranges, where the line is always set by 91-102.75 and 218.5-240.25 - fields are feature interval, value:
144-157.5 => 0.26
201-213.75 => 0.01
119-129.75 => -0.08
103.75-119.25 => -0.03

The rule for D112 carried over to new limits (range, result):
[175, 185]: 18.9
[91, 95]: 19.7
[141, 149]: 17.8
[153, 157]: 12.1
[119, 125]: 20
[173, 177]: 18.4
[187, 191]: 18.2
